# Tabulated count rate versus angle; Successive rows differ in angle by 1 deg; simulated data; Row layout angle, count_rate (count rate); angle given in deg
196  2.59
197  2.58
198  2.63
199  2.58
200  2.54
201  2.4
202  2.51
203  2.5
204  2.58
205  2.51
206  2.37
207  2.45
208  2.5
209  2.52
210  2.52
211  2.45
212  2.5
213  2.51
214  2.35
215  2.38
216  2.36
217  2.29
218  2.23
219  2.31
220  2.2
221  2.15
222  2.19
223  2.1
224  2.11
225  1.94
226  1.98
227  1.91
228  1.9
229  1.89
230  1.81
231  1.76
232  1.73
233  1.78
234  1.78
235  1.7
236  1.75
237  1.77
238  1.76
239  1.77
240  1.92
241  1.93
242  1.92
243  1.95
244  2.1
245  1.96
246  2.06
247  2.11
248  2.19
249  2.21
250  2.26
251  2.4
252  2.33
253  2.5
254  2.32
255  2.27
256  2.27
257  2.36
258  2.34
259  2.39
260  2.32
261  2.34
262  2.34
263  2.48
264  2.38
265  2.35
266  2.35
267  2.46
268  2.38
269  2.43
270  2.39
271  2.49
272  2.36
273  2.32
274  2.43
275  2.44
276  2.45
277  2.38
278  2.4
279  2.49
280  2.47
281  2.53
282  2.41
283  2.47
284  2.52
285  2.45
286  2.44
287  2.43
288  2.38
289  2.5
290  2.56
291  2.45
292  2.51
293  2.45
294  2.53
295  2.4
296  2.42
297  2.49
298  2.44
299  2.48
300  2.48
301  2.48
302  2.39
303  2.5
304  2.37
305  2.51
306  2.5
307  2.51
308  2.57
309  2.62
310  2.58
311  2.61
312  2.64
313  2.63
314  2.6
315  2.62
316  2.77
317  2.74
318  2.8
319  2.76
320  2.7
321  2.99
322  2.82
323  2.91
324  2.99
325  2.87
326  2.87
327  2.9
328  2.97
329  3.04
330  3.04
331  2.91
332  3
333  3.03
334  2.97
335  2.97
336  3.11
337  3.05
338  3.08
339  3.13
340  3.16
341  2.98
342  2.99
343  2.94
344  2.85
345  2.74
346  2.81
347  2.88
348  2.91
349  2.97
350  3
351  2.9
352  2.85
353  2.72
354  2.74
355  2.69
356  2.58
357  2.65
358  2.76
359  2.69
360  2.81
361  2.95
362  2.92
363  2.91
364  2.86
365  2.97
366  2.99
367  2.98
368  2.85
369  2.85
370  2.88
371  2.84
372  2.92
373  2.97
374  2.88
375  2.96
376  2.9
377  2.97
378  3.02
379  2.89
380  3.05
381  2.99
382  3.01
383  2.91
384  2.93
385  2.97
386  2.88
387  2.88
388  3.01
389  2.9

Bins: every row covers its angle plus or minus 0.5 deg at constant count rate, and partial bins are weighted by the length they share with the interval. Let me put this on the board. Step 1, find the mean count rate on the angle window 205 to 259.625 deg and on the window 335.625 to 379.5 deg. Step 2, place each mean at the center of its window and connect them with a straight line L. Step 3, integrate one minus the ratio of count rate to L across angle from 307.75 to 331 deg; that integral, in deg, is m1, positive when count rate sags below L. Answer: -1.1 deg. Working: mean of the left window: 2.14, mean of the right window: 2.9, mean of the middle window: 2.79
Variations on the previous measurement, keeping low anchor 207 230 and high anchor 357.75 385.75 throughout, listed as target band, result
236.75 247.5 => 1.86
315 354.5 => -2.36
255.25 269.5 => 0.36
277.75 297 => 0.58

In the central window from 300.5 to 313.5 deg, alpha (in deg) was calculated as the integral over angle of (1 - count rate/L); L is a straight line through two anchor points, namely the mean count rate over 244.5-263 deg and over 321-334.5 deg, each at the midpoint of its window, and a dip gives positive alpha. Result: 1.1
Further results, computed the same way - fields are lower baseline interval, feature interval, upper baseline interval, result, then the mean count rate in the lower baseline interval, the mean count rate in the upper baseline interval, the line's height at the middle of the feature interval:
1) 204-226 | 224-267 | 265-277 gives 5.1 deg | 2.33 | 2.41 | 2.37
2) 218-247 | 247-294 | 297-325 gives -2.6 deg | 1.94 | 2.63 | 2.28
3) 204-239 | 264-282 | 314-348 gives 0.6 deg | 2.13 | 2.92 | 2.5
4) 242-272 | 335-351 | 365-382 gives -1.2 deg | 2.3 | 2.94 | 2.77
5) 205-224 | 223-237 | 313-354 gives 3.3 deg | 2.35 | 2.9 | 2.42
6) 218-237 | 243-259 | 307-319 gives -0.7 deg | 1.95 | 2.65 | 2.14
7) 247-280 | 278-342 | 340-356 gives -0.9 deg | 2.37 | 2.87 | 2.64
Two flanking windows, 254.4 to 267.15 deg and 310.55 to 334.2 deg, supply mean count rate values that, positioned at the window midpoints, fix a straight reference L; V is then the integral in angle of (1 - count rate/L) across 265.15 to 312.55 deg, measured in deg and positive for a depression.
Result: 2.0 deg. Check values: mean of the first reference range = 2.35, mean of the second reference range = 2.84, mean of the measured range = 2.46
